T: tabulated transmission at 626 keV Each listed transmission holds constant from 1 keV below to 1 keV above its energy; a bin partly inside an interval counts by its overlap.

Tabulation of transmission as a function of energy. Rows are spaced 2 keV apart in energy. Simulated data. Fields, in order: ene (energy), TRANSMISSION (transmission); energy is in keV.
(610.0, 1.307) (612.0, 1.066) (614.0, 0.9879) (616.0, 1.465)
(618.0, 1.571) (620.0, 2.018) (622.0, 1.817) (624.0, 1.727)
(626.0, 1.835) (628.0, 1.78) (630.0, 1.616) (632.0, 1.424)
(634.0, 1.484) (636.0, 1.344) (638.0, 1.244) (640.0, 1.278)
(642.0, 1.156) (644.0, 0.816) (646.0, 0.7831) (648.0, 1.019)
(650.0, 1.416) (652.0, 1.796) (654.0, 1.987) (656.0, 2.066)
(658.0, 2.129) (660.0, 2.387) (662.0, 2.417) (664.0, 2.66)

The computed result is 1.835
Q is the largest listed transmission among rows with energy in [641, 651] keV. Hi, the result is 1.416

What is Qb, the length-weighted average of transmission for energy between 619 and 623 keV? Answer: 1.92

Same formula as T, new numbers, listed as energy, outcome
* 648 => 1.019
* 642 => 1.156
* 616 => 1.465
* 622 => 1.817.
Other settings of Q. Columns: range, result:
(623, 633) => 1.835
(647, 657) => 2.066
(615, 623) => 2.018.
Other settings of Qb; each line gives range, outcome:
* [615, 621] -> 1.68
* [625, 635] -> 1.63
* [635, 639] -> 1.29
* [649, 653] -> 1.61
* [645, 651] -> 1.07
